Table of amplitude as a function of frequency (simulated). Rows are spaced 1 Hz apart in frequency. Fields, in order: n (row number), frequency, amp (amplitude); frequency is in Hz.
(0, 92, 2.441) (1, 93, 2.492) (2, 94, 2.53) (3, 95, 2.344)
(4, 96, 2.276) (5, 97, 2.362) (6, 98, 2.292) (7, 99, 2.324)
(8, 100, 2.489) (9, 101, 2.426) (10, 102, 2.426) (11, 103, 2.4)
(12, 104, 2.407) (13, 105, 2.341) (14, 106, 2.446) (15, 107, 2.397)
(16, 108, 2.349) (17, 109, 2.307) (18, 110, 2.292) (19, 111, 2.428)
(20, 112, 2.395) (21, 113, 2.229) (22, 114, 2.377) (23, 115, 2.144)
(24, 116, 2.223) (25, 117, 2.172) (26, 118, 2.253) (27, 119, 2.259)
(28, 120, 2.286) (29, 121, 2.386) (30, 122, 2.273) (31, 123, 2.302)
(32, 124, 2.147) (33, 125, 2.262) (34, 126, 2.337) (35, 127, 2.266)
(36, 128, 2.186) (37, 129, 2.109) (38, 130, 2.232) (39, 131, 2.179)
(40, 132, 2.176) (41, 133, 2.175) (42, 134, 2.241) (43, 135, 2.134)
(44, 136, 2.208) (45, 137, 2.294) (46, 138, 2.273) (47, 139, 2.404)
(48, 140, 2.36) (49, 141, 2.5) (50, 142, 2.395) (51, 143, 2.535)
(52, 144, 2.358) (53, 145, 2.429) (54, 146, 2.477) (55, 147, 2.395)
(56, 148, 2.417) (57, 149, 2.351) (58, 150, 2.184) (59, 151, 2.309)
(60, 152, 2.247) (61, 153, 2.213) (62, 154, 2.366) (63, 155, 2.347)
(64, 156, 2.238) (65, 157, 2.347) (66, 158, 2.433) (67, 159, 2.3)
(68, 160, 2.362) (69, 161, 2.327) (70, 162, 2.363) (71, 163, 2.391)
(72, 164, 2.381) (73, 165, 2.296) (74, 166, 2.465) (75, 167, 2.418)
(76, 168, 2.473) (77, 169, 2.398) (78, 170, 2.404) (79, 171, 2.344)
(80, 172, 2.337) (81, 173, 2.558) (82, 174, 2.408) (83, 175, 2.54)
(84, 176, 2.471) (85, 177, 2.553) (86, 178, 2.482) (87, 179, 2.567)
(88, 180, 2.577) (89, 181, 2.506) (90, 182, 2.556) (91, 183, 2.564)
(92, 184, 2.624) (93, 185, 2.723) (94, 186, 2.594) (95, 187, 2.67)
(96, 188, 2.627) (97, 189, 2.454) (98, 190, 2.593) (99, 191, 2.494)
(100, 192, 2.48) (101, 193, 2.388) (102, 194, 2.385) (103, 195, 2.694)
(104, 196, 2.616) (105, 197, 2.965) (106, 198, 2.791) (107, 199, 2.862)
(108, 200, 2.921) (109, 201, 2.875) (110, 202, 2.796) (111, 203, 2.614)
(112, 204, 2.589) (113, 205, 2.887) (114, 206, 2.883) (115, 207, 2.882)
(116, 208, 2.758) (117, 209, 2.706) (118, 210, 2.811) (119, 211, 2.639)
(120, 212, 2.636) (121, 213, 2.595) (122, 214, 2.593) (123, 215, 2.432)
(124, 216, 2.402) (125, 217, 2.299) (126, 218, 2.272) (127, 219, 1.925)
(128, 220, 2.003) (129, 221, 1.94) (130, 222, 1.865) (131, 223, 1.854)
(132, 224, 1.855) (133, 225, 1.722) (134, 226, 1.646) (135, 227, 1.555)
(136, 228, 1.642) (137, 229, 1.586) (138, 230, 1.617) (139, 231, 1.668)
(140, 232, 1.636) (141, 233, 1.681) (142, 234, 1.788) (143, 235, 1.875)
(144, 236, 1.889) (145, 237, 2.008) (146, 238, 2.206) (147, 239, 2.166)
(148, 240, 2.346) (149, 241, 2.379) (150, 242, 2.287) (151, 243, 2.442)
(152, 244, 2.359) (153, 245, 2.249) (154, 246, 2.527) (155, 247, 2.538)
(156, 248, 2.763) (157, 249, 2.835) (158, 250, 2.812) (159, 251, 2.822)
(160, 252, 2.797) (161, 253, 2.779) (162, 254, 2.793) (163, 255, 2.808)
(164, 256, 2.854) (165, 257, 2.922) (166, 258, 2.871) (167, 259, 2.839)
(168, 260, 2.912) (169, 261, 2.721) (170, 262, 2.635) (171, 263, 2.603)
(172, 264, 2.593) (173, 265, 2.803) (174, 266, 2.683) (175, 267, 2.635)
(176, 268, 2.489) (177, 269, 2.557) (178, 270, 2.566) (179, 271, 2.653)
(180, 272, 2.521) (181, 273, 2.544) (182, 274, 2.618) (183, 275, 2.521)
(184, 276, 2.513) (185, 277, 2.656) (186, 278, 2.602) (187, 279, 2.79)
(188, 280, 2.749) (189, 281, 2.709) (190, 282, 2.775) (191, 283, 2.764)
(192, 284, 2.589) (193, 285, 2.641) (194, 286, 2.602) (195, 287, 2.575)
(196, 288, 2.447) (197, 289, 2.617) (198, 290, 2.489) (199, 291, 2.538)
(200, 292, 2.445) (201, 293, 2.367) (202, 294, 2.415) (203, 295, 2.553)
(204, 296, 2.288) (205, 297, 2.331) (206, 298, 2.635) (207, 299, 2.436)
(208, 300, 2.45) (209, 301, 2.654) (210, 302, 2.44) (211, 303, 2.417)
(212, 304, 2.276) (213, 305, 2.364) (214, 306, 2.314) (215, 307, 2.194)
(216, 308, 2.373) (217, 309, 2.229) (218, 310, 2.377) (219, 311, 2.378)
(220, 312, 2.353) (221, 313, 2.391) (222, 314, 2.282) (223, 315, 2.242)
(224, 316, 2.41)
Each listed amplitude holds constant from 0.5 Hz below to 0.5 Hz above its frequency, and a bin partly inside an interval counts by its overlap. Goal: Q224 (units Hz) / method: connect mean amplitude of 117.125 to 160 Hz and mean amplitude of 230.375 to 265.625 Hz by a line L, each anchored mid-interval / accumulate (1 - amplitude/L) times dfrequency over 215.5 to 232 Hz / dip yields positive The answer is 3.8 Hz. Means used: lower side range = 2.3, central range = 1.86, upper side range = 2.46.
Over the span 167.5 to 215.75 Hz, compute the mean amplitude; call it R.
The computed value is 2.61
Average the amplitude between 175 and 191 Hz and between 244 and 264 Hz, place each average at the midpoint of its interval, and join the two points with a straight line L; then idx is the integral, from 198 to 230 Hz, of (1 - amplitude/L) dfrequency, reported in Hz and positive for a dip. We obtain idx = 3.4 Hz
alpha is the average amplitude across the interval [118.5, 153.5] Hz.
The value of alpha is 2.29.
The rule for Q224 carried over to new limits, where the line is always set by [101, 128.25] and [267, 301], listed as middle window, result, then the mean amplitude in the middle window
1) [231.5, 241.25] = 2.0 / 1.99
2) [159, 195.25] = -1.2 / 2.48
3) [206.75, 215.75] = -0.8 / 2.66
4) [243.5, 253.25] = -0.5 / 2.64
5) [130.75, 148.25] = 0.1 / 2.33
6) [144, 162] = 0.2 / 2.34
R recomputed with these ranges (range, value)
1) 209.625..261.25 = 2.29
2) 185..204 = 2.66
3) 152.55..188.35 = 2.45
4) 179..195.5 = 2.56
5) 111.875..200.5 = 2.4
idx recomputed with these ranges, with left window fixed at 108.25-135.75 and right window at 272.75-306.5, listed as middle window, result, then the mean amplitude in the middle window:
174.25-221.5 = -3.98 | 2.58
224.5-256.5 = 3.03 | 2.22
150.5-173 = -0.38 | 2.36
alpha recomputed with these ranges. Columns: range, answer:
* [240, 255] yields 2.6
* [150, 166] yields 2.33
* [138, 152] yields 2.38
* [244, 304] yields 2.62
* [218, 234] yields 1.76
